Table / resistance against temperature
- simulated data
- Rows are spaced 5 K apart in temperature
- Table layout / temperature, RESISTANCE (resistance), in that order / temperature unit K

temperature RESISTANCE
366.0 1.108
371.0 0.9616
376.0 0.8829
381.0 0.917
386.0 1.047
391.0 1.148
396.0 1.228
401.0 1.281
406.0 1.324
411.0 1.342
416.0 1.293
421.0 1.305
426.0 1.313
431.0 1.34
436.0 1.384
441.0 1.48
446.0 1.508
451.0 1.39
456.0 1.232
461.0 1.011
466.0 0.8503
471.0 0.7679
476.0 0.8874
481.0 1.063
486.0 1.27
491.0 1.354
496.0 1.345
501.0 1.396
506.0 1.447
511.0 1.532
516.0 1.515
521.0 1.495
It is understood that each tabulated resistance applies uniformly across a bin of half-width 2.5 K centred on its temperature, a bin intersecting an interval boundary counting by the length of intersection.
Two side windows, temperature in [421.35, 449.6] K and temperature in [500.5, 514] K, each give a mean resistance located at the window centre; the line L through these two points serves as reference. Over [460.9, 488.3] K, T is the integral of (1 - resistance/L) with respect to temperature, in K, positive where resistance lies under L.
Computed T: 8.9 K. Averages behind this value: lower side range 1.4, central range 0.97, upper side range 1.47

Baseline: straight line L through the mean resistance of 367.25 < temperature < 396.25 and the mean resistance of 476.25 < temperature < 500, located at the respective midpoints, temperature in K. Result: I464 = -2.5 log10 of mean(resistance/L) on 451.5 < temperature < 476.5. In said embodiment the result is 0.19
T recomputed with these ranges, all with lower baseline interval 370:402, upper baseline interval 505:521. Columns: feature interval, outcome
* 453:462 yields 1.1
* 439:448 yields -1.7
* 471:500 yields 5.2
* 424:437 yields -1.3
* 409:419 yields -1.4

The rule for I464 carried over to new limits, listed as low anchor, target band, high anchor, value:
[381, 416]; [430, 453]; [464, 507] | -0.21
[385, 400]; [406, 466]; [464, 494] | -0.18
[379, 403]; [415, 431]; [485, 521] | -0.09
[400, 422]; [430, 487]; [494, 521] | 0.17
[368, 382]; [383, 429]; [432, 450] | -0.08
